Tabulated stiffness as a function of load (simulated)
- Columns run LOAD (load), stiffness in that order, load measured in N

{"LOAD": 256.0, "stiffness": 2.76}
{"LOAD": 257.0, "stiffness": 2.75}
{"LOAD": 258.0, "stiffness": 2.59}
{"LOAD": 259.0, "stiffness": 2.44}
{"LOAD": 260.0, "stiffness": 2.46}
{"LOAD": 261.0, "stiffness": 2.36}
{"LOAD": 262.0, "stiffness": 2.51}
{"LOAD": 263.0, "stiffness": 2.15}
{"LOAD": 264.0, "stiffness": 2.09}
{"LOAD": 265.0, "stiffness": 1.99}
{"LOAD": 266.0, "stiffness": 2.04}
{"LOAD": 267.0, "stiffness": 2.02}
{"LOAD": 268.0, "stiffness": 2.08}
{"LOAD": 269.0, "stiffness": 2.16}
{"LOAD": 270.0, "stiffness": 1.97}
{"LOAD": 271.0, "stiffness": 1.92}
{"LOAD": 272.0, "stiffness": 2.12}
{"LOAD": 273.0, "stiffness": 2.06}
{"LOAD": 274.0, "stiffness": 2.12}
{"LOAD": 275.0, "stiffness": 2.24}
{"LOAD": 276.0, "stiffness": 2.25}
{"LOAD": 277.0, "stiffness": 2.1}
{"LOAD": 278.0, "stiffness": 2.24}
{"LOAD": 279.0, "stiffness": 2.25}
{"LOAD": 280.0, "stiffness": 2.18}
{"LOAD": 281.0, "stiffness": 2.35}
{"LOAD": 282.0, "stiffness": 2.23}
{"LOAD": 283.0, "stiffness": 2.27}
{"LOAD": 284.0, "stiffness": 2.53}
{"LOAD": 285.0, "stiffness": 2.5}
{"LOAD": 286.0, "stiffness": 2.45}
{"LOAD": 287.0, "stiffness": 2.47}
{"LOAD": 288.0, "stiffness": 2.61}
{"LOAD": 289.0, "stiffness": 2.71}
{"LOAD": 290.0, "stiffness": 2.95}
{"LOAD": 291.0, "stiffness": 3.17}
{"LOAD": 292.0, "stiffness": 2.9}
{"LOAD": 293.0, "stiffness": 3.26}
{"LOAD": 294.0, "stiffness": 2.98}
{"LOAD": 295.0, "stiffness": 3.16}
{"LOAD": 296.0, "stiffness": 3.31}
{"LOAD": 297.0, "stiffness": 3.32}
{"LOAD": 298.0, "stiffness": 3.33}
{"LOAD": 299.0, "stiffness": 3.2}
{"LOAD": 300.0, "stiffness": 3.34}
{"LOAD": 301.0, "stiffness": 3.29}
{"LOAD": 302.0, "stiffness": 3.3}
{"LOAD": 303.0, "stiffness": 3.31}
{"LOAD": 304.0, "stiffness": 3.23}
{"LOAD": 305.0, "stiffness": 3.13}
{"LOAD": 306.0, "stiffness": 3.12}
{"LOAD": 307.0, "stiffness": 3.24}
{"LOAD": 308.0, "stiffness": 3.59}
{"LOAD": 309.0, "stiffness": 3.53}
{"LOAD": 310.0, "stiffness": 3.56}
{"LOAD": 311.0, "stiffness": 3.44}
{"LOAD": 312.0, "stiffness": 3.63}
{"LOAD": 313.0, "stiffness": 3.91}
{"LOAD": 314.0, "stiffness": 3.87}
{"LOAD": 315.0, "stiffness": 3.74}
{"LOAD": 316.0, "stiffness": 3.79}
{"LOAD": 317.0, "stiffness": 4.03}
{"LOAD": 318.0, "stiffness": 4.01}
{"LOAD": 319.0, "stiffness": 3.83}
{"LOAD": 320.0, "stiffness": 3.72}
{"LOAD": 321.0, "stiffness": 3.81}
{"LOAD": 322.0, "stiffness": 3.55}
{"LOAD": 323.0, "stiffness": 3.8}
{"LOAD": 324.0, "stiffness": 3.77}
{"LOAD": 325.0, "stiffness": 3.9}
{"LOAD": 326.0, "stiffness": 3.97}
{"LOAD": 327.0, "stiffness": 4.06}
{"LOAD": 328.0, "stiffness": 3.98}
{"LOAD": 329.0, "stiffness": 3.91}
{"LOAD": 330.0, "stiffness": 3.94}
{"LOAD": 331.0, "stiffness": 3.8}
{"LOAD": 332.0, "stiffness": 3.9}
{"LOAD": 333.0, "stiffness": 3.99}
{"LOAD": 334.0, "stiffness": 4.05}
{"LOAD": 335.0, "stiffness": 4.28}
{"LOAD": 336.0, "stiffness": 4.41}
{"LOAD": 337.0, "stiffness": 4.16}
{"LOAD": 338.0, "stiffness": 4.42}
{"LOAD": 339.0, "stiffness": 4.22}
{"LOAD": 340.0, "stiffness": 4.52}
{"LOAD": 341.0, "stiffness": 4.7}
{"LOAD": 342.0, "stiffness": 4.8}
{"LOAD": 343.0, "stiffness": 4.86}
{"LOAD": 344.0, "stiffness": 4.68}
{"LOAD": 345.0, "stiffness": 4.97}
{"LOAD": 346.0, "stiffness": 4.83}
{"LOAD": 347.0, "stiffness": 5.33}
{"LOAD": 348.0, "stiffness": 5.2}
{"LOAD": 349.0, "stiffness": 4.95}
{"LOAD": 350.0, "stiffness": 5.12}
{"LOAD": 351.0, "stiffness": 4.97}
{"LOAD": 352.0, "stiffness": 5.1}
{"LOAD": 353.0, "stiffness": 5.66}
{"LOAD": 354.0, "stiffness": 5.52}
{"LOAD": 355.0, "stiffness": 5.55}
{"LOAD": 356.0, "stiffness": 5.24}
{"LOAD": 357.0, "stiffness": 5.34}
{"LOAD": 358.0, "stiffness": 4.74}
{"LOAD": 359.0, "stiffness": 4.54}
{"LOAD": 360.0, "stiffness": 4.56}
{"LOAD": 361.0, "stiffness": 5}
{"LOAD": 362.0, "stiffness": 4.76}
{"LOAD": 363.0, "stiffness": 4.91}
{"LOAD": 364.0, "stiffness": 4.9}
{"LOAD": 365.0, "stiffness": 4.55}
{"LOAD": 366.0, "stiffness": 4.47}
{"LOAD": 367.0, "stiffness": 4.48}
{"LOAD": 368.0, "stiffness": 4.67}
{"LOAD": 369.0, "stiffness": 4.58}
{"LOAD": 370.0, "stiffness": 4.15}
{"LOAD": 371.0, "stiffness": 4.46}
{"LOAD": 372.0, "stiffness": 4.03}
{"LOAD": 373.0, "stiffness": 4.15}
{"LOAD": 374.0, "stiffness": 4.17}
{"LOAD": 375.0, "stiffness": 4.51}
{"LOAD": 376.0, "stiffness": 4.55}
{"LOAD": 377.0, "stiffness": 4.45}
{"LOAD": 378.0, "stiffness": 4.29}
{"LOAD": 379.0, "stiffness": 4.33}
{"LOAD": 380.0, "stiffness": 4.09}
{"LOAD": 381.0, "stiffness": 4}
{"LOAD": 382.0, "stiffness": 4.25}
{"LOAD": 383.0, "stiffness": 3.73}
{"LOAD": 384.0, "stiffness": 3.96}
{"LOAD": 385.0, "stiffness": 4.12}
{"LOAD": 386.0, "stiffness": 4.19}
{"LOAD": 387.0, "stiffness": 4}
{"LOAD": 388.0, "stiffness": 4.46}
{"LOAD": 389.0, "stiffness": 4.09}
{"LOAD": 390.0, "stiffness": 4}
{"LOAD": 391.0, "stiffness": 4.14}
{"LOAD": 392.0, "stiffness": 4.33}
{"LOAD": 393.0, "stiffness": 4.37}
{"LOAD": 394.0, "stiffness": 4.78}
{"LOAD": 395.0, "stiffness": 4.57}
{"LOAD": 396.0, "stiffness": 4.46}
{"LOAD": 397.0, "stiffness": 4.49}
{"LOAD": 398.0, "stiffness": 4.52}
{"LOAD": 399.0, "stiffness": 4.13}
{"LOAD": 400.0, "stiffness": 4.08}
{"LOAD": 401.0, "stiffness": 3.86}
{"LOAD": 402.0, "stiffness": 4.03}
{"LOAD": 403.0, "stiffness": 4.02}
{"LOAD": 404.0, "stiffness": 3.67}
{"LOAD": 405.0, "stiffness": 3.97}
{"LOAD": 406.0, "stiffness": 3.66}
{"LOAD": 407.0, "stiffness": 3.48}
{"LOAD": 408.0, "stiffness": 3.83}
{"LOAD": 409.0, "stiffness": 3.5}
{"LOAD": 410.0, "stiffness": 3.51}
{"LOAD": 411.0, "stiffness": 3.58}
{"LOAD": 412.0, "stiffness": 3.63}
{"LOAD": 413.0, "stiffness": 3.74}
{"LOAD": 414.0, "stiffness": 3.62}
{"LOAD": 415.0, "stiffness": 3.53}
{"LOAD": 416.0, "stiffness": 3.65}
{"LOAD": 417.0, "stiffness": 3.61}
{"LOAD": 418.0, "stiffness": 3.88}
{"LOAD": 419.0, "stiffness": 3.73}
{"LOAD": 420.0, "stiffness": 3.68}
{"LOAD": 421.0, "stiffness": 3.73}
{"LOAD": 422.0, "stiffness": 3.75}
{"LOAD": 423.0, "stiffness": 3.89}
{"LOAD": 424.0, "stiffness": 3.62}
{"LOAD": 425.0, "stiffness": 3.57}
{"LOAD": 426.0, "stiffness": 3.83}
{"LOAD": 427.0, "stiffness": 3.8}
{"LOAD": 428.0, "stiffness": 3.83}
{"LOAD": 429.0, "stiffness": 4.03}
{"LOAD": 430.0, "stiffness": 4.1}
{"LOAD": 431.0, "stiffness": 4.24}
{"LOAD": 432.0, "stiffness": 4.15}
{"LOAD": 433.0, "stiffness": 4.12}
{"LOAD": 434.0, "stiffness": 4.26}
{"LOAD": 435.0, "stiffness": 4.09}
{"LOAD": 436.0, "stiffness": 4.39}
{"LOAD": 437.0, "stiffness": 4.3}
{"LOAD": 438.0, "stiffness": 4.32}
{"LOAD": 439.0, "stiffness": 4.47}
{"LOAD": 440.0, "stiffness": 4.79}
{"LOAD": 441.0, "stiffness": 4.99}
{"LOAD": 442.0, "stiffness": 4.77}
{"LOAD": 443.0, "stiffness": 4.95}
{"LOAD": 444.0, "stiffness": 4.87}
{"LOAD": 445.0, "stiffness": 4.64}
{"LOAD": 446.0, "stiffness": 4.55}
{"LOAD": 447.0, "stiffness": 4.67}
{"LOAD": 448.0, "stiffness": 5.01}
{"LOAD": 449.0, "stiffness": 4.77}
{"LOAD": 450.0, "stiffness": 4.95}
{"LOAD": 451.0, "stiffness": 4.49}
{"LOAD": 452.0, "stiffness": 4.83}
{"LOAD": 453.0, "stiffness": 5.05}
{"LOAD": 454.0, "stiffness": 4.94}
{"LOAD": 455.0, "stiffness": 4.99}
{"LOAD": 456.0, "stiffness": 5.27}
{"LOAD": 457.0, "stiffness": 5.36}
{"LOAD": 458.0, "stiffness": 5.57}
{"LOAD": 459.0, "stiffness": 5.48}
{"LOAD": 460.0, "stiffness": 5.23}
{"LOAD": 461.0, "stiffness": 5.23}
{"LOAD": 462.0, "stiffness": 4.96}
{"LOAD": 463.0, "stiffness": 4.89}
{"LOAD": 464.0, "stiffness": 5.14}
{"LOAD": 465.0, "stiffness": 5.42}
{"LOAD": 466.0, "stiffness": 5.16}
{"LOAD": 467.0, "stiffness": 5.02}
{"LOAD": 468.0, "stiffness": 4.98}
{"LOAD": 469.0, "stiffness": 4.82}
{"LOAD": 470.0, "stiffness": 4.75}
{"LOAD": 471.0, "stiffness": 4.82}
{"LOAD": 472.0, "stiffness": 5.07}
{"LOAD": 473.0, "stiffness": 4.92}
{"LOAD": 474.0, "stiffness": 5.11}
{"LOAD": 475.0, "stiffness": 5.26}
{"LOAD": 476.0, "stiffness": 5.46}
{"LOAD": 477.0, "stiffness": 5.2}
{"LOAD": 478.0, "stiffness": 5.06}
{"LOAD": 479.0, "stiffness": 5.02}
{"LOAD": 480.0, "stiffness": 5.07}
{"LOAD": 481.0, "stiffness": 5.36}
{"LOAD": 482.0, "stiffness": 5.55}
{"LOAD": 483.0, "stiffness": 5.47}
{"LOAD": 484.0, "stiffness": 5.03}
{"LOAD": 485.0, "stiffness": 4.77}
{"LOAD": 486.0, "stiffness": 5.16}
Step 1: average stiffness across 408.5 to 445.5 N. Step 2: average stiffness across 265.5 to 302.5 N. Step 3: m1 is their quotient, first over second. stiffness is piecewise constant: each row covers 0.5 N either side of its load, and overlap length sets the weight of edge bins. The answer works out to 1.56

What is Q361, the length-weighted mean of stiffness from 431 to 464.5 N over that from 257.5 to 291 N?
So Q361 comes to 2.1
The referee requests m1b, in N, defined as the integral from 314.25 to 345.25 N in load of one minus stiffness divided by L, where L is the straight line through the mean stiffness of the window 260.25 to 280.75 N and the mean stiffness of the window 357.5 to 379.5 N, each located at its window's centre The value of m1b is -4.6 N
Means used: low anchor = 2.15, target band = 4.11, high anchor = 4.51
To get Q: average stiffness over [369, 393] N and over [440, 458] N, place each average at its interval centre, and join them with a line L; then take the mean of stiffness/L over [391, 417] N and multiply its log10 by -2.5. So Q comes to 0.12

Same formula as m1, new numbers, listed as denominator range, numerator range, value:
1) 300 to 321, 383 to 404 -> 1.18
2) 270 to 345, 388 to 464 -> 1.28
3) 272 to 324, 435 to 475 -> 1.60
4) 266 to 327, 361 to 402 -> 1.44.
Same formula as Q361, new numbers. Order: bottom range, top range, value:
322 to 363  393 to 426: 0.85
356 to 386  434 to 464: 1.09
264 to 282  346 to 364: 2.39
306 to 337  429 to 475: 1.26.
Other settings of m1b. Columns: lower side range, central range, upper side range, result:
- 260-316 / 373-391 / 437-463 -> -0.8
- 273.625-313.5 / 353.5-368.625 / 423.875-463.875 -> -4.9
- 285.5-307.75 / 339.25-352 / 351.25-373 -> -1.5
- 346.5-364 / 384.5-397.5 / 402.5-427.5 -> -0.2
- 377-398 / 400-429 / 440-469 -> 5.2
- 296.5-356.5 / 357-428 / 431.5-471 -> 5.6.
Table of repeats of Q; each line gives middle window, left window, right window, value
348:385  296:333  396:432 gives -0.23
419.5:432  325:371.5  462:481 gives 0.26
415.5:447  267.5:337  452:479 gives 0.14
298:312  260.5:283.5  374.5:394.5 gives -0.20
